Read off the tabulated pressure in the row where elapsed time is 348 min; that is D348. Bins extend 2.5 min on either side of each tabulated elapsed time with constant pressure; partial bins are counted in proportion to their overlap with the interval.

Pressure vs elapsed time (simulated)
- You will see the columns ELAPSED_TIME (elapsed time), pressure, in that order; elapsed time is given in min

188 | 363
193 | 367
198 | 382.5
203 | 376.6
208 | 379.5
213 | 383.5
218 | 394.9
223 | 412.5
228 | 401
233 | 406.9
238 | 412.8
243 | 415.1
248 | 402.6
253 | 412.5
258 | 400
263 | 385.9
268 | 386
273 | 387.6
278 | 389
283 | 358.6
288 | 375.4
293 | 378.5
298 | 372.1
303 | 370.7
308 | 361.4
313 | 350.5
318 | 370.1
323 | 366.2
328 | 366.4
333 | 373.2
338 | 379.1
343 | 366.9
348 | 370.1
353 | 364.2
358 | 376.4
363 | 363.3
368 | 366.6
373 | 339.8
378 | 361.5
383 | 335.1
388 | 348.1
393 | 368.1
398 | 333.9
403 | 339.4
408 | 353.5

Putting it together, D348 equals 370.1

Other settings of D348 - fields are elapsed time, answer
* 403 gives 339.4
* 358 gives 376.4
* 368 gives 366.6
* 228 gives 401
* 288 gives 375.4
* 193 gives 367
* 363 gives 363.3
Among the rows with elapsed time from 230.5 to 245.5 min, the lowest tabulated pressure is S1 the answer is 406.9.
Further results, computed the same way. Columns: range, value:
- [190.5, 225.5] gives 367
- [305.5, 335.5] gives 350.5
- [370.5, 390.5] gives 335.1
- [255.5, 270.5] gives 385.9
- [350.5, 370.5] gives 363.3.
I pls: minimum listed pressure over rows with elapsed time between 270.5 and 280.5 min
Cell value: 387.6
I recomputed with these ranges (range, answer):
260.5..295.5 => 358.6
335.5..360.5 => 364.2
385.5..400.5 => 333.9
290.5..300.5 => 372.1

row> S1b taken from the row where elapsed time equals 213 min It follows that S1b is 383.5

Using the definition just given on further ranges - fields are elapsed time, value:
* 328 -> 366.4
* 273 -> 387.6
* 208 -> 379.5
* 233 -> 406.9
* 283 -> 358.6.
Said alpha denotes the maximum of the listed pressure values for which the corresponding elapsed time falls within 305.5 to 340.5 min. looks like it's 379.1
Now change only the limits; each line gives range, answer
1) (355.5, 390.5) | 376.4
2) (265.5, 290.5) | 389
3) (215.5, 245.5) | 415.1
